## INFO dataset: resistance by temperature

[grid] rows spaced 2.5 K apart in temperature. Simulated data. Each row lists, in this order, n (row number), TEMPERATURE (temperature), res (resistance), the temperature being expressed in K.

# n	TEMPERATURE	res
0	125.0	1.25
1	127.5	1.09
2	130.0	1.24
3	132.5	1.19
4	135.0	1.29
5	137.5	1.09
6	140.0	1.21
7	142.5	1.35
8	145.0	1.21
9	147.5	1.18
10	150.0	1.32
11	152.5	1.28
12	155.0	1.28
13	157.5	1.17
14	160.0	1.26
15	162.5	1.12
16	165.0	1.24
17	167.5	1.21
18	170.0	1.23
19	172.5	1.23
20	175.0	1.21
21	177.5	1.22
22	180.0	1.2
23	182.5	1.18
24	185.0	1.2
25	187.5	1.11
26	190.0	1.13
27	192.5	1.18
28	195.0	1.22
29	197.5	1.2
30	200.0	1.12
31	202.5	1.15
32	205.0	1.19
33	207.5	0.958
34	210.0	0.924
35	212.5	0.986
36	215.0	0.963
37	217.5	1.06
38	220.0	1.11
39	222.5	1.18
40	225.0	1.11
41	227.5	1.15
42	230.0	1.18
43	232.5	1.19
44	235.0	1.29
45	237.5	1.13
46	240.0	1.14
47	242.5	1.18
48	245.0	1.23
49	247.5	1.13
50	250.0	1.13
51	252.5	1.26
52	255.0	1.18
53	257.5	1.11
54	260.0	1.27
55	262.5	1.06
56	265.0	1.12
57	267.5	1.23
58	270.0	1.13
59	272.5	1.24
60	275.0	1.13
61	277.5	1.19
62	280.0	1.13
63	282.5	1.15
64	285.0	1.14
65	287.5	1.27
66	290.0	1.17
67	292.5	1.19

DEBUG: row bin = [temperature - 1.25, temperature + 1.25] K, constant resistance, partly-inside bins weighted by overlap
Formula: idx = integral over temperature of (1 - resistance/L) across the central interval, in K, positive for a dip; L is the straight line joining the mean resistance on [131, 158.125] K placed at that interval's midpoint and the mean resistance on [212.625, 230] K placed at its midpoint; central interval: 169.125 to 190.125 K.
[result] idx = -0.4 K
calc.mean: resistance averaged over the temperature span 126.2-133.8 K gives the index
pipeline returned 1.17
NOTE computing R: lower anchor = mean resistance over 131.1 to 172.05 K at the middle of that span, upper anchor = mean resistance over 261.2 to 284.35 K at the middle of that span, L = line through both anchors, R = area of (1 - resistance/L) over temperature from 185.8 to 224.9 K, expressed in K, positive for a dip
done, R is 3.1 K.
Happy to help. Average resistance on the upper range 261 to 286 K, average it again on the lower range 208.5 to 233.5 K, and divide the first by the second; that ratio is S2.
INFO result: 1.1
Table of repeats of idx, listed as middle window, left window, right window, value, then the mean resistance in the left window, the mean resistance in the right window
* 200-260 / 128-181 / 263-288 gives 2.90 K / 1.22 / 1.17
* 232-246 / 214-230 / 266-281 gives -0.81 K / 1.1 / 1.17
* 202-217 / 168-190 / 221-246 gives 2.03 K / 1.19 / 1.18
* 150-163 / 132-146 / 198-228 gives -0.51 K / 1.23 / 1.08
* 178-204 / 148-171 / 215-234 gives 0.27 K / 1.23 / 1.13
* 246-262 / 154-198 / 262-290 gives -0.03 K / 1.2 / 1.17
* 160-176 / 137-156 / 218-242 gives 0.17 K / 1.25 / 1.16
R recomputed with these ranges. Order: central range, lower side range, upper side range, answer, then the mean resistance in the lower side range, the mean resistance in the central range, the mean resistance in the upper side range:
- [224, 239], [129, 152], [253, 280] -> 0.1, 1.23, 1.18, 1.17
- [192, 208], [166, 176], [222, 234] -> 0.5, 1.22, 1.15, 1.16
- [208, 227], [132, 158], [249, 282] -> 2.3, 1.24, 1.05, 1.17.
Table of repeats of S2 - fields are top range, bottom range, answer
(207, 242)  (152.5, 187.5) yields 0.91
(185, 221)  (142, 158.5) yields 0.88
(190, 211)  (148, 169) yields 0.91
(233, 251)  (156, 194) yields 0.99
